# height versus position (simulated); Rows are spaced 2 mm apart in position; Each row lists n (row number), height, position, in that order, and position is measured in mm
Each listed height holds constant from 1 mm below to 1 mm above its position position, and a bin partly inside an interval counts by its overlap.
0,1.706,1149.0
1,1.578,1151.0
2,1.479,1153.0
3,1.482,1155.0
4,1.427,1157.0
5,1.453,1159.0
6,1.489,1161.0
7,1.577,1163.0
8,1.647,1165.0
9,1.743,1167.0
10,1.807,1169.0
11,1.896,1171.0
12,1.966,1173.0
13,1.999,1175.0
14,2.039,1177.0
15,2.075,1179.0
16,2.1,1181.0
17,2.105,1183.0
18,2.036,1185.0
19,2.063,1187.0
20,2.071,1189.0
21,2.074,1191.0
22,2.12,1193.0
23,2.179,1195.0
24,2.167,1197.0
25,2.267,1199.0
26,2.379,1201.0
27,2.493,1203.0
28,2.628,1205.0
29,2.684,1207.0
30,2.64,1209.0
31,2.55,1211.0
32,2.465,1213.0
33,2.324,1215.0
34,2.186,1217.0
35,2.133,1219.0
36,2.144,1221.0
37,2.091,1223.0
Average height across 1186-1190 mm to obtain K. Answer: 2.07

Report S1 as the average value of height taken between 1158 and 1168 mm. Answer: 1.58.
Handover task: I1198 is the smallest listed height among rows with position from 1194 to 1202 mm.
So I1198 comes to 2.167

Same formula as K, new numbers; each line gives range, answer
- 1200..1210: 2.56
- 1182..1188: 2.07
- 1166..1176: 1.88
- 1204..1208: 2.66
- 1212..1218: 2.32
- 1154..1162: 1.46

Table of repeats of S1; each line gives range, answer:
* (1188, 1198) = 2.12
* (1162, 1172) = 1.73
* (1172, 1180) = 2.02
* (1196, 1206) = 2.39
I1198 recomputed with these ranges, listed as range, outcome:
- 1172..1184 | 1.966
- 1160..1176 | 1.489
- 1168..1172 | 1.807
